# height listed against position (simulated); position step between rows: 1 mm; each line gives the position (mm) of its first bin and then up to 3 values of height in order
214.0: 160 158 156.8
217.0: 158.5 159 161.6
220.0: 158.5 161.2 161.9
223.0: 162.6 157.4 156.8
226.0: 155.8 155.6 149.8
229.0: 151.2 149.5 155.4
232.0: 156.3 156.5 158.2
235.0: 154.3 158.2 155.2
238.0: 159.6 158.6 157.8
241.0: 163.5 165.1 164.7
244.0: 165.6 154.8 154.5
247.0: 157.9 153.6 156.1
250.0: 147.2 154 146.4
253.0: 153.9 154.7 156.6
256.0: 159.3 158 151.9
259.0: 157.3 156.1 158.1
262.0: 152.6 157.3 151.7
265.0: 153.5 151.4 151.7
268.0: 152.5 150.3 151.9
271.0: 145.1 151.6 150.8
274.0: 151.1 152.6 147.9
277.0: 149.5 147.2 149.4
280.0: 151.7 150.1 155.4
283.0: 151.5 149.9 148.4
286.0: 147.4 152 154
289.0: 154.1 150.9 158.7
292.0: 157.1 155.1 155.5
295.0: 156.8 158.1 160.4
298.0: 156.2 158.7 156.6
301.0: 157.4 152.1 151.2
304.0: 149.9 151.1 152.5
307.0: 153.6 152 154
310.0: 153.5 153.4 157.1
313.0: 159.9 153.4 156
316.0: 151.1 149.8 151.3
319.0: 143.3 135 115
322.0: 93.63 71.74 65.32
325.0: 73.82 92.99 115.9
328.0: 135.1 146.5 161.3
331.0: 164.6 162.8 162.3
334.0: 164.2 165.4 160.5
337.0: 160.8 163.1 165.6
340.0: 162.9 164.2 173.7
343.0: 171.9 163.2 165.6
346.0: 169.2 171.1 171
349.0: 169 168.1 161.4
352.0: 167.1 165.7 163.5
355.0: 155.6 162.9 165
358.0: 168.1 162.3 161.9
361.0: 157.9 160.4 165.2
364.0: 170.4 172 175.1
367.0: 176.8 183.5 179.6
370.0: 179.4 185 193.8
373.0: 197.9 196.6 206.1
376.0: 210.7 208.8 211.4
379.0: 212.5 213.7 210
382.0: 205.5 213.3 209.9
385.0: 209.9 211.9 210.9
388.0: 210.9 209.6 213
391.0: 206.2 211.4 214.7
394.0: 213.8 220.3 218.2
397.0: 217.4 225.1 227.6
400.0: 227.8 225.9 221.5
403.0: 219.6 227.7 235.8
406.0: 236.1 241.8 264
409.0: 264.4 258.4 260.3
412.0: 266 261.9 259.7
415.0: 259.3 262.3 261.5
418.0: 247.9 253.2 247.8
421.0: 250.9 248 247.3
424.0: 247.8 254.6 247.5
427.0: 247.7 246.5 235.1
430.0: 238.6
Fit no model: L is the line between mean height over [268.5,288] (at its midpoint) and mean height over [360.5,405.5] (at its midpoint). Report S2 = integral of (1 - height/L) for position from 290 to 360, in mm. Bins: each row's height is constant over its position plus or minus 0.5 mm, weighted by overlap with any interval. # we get 8.9 mm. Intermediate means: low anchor 150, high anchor 204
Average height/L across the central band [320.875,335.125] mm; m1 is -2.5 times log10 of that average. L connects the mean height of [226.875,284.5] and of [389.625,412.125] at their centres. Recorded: 0.47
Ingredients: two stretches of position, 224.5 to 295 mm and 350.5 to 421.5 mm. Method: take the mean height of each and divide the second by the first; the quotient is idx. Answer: 1.36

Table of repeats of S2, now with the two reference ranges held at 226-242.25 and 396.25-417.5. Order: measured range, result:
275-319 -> 8.1 mm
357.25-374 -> 3.6 mm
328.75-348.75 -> 4.3 mm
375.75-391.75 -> 1.5 mm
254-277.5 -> 2.6 mm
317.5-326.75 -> 4.4 mm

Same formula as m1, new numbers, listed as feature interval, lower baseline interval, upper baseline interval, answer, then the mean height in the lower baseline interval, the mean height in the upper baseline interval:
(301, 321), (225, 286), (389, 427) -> 0.22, 154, 239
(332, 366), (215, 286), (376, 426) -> 0.23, 155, 232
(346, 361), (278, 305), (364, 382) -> 0.12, 154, 194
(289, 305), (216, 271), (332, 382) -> 0.07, 156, 176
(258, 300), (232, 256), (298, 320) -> 0.01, 157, 153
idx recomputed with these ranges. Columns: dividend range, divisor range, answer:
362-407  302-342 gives 1.43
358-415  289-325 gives 1.45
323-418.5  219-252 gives 1.22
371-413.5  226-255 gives 1.42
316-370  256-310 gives 1.00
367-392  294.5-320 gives 1.32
